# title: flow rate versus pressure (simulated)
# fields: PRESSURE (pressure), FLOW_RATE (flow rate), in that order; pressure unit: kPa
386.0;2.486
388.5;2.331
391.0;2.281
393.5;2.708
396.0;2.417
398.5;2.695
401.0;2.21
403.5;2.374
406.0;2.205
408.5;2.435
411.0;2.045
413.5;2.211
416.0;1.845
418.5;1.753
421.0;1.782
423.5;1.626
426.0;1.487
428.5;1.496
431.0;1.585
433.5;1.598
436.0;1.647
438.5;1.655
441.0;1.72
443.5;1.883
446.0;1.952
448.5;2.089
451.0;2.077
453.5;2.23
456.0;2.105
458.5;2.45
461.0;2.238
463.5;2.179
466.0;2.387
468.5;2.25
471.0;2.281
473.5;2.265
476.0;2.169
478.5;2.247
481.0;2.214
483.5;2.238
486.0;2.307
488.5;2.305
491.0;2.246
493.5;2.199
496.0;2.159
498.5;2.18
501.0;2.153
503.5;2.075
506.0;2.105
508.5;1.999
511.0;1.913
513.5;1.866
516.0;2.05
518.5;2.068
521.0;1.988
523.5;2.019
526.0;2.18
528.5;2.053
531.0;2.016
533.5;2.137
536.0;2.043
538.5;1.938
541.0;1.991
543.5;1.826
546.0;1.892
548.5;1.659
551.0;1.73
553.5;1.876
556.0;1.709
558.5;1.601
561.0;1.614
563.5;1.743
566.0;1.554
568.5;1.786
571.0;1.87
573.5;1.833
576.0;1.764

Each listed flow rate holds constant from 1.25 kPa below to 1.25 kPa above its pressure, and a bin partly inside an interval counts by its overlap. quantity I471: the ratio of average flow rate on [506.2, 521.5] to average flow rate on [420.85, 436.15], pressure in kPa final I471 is 1.25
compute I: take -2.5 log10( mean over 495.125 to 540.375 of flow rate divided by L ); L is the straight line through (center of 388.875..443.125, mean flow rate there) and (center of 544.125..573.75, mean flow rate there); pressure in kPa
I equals -0.13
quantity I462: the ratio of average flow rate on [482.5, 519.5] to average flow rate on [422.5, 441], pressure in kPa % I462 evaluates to 1.3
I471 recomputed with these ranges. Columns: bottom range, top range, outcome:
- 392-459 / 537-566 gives 0.88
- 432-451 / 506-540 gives 1.12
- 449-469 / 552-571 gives 0.77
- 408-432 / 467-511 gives 1.21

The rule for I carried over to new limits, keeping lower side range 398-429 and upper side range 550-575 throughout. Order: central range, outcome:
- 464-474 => -0.20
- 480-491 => -0.21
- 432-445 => 0.15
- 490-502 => -0.18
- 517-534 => -0.15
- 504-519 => -0.10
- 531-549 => -0.10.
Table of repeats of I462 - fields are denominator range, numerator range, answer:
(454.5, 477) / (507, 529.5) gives 0.89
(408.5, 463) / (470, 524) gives 1.13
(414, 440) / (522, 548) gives 1.20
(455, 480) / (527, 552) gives 0.86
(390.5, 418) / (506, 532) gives 0.88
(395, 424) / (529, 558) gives 0.88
